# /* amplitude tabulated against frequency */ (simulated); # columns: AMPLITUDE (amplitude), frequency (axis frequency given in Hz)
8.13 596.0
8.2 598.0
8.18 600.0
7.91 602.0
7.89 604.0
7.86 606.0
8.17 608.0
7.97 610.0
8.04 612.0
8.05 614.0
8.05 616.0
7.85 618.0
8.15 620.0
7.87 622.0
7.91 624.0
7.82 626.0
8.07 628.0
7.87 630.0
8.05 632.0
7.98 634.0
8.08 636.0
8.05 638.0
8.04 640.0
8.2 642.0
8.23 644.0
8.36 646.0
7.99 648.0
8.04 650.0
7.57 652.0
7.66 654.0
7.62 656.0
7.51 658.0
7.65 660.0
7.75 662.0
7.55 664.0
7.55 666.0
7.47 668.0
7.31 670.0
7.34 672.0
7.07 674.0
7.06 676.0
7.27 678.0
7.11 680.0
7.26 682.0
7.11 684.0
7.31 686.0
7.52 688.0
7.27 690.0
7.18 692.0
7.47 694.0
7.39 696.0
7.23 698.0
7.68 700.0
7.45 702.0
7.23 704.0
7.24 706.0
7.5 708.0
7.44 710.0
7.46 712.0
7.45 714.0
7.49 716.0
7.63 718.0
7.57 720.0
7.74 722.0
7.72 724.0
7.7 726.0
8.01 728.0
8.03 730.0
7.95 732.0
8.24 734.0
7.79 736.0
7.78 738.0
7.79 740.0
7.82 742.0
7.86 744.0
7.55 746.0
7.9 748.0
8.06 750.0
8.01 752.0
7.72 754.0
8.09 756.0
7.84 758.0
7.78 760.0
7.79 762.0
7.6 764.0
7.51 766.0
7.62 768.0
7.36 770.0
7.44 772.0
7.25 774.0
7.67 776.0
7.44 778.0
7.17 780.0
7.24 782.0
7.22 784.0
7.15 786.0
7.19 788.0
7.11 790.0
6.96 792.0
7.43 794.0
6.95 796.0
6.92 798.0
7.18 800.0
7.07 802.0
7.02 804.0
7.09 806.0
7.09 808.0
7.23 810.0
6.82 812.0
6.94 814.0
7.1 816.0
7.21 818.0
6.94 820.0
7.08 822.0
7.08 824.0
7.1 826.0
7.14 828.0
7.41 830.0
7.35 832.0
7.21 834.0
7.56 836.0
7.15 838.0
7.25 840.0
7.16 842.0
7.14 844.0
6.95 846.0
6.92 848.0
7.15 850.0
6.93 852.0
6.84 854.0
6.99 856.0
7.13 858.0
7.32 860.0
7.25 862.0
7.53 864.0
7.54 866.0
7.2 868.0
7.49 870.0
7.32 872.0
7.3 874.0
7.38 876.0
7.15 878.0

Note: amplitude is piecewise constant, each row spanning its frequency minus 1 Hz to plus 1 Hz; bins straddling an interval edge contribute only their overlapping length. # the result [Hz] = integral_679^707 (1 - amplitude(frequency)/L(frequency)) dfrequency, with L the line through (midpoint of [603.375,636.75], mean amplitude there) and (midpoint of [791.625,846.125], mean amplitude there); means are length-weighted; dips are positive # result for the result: 1.3 Hz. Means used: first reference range 7.98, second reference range 7.13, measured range 7.32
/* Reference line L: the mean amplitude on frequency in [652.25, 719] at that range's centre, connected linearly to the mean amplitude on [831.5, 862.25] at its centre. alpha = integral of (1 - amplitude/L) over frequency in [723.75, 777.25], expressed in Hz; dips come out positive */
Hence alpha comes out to -3.5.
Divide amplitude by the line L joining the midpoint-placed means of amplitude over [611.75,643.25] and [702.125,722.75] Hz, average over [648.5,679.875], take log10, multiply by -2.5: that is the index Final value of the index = 0.04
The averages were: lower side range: 8.01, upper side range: 7.47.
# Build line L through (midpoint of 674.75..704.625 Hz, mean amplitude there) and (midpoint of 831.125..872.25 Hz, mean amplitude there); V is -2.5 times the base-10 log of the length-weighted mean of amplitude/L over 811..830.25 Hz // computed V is 0.02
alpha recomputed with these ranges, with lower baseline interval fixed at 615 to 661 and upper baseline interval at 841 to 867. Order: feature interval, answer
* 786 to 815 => 1.05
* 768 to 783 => 0.10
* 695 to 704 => 0.35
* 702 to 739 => -0.12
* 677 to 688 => 0.76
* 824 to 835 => 0.01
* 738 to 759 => -0.92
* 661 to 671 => 0.40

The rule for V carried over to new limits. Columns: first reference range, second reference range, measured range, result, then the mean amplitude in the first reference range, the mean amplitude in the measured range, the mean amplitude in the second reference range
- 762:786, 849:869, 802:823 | 0.04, 7.42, 7.05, 7.19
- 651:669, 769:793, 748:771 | -0.06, 7.59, 7.77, 7.27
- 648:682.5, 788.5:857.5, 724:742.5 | -0.08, 7.48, 7.89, 7.1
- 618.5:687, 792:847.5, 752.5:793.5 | -0.03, 7.7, 7.46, 7.13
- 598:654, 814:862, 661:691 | 0.07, 8.01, 7.33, 7.13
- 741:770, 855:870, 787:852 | 0.05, 7.78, 7.12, 7.29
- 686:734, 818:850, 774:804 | 0.02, 7.55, 7.19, 7.16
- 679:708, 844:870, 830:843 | -0.02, 7.32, 7.29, 7.16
